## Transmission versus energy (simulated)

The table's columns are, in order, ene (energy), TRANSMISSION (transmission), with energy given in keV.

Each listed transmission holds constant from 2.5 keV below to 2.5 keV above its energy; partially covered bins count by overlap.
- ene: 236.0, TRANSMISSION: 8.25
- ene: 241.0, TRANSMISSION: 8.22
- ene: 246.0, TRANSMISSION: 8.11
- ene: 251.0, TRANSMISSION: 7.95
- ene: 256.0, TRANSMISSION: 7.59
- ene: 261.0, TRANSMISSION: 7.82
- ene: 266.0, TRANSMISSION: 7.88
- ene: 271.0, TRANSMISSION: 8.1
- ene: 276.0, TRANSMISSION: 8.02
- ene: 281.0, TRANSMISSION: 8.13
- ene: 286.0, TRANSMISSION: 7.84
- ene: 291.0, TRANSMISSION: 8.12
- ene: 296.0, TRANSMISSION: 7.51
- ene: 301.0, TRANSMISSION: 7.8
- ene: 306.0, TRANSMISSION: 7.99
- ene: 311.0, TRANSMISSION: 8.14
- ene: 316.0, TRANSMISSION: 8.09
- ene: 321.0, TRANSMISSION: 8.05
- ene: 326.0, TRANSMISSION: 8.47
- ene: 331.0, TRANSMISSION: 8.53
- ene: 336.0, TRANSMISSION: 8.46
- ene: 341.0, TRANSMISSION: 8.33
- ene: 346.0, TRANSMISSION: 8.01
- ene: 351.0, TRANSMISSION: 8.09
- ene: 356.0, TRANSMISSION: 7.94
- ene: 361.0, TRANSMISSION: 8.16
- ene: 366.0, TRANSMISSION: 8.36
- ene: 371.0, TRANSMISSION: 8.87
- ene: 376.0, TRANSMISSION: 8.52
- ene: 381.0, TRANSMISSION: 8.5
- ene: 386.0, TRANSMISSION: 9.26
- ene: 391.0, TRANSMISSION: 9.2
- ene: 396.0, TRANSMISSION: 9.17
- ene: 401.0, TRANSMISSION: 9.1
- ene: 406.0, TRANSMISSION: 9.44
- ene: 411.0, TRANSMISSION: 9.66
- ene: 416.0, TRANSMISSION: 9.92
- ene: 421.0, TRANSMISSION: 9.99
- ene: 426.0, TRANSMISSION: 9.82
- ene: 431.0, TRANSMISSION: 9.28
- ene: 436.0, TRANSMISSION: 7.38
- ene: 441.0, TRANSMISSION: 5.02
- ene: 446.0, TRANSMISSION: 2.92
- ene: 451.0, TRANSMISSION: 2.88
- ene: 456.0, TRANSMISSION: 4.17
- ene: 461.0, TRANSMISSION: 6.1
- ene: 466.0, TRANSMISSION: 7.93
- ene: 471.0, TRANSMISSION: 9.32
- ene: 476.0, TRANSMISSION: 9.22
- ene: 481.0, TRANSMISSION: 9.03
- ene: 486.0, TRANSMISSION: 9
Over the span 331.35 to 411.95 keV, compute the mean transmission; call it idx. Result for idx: 8.67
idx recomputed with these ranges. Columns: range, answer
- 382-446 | 8.69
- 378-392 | 8.95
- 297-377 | 8.22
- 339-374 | 8.25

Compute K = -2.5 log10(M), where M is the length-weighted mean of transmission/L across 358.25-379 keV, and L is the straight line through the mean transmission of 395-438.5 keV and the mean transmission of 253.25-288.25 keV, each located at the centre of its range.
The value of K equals 0.05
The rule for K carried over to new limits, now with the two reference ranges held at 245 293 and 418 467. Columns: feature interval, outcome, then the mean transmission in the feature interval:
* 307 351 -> -0.108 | 8.24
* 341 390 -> -0.178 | 8.43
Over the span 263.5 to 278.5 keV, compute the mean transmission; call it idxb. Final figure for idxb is 8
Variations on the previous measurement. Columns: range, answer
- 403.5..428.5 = 9.77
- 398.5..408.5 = 9.27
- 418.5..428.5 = 9.91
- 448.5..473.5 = 6.08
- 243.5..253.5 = 8.03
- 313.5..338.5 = 8.32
